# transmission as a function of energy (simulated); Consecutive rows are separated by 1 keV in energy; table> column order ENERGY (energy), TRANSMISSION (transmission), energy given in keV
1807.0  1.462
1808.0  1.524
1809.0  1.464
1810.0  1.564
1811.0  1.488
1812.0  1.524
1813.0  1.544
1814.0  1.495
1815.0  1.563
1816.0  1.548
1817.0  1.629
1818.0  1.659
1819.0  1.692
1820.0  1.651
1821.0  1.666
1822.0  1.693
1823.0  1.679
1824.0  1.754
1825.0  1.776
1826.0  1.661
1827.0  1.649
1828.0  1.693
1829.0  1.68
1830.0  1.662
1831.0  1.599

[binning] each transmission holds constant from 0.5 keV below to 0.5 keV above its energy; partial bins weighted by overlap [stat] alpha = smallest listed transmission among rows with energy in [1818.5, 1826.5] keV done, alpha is 1.651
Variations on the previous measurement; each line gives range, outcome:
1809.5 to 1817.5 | 1.488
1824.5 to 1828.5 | 1.649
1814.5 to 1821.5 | 1.548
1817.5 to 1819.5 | 1.659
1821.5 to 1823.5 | 1.679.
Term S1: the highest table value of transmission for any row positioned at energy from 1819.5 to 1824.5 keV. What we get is 1.754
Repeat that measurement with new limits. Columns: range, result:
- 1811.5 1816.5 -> 1.563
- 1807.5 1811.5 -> 1.564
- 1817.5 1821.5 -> 1.692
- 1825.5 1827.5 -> 1.661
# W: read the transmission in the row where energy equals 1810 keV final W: 1.564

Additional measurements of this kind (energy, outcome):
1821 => 1.666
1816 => 1.548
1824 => 1.754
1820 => 1.651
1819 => 1.692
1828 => 1.693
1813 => 1.544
